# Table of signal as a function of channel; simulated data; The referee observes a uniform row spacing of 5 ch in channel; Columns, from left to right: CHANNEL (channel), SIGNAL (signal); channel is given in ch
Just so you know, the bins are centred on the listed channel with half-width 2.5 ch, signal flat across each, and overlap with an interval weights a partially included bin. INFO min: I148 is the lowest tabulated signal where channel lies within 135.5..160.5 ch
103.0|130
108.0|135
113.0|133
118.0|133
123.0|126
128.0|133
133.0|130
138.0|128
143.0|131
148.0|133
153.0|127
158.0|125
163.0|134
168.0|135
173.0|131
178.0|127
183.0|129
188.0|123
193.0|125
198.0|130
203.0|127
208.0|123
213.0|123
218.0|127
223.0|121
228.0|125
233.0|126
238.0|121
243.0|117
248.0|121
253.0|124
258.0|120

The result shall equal 125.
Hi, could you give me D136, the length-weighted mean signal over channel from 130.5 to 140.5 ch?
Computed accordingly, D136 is 129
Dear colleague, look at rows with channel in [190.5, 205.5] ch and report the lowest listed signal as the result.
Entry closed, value 125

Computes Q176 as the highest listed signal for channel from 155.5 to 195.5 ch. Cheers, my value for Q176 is 135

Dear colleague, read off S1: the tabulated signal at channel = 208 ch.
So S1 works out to 123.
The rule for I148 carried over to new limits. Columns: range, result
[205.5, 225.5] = 121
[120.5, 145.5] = 126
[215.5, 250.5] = 117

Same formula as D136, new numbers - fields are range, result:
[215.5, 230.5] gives 124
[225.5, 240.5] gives 124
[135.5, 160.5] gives 129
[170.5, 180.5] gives 129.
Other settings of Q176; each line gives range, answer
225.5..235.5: 126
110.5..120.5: 133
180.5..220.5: 130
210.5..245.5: 127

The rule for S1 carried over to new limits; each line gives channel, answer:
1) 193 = 125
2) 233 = 126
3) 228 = 125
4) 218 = 127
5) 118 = 133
